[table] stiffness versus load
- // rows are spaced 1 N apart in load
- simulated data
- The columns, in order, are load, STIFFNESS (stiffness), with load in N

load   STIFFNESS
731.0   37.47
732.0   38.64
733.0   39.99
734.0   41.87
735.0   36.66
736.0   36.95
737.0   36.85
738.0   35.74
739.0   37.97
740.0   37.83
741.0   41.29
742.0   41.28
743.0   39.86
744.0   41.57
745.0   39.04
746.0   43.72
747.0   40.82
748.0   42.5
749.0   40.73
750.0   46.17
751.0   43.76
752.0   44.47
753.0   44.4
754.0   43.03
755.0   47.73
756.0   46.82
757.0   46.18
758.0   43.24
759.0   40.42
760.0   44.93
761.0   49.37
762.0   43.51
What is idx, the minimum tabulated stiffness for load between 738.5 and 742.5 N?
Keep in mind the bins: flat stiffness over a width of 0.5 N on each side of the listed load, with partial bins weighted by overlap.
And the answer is 37.83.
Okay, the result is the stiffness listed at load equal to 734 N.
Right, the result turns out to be 41.87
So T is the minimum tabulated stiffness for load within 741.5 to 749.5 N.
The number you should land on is 39.04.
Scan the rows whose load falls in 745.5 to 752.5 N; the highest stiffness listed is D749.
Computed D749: 46.17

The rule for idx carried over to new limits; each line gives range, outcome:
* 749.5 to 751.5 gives 43.76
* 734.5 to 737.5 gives 36.66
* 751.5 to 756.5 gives 43.03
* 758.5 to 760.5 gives 40.42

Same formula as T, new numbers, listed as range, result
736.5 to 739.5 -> 35.74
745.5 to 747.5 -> 40.82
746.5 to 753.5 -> 40.73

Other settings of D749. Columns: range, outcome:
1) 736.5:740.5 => 37.97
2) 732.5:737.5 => 41.87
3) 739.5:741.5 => 41.29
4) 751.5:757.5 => 47.73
